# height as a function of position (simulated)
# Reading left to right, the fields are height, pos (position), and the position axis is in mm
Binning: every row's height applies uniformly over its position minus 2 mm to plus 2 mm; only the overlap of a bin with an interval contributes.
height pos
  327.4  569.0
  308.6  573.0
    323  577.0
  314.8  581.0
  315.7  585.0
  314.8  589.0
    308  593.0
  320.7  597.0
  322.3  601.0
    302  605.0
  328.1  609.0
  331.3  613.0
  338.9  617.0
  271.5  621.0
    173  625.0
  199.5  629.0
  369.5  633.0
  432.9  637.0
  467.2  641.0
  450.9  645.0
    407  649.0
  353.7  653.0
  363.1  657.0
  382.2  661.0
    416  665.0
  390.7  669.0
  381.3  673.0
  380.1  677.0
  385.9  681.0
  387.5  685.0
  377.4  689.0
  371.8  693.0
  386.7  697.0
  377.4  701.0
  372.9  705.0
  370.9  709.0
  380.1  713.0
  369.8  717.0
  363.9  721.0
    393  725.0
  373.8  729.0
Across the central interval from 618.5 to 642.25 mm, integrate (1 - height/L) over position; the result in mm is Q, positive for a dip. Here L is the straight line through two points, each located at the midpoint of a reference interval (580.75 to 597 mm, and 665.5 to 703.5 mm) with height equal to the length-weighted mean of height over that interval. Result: 2.11 mm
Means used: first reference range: 314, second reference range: 383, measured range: 315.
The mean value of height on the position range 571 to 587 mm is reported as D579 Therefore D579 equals 316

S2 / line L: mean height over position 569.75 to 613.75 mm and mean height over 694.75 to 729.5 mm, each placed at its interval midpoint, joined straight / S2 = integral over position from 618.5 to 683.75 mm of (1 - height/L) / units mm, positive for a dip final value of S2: -3.2 mm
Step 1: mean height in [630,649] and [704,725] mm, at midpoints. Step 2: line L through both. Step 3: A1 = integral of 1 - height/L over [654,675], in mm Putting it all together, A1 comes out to 0.9 mm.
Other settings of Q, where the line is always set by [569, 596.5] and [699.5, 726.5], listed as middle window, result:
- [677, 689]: -0.8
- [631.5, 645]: -3.5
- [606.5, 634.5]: 3.9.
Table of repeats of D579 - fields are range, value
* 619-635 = 253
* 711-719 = 375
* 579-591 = 315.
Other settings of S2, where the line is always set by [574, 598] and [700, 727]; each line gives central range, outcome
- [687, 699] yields -0.4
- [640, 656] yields -3.2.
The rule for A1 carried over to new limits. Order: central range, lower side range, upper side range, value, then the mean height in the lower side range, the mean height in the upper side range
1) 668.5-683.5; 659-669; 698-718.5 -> 0.3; 397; 375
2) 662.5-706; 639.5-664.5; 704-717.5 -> 0.3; 403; 374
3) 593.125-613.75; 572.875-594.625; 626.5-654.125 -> 1.1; 315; 380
